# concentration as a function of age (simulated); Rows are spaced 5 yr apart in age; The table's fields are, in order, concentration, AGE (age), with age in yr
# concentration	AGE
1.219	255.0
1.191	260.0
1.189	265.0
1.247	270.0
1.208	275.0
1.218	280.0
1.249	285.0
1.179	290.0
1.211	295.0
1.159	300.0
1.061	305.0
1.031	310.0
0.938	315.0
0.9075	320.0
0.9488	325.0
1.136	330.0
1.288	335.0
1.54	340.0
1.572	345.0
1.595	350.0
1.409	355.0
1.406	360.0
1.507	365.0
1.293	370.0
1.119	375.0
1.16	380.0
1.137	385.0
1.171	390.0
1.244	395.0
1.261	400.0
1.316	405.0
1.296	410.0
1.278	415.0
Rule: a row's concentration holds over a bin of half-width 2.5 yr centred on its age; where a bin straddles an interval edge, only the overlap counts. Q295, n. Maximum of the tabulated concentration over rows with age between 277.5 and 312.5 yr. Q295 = 1.249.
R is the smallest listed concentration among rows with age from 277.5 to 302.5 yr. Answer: 1.159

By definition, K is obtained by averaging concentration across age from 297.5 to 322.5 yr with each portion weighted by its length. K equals 1.02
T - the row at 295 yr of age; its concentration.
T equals 1.211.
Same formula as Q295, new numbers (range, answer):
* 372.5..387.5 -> 1.16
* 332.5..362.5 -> 1.595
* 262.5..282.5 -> 1.247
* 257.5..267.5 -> 1.191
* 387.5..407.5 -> 1.316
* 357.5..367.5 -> 1.507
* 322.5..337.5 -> 1.288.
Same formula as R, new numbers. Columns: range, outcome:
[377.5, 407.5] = 1.137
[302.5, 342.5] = 0.9075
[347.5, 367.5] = 1.406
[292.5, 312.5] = 1.031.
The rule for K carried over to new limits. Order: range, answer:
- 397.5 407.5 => 1.29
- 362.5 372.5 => 1.4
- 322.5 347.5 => 1.3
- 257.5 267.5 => 1.19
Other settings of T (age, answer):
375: 1.119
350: 1.595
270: 1.247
